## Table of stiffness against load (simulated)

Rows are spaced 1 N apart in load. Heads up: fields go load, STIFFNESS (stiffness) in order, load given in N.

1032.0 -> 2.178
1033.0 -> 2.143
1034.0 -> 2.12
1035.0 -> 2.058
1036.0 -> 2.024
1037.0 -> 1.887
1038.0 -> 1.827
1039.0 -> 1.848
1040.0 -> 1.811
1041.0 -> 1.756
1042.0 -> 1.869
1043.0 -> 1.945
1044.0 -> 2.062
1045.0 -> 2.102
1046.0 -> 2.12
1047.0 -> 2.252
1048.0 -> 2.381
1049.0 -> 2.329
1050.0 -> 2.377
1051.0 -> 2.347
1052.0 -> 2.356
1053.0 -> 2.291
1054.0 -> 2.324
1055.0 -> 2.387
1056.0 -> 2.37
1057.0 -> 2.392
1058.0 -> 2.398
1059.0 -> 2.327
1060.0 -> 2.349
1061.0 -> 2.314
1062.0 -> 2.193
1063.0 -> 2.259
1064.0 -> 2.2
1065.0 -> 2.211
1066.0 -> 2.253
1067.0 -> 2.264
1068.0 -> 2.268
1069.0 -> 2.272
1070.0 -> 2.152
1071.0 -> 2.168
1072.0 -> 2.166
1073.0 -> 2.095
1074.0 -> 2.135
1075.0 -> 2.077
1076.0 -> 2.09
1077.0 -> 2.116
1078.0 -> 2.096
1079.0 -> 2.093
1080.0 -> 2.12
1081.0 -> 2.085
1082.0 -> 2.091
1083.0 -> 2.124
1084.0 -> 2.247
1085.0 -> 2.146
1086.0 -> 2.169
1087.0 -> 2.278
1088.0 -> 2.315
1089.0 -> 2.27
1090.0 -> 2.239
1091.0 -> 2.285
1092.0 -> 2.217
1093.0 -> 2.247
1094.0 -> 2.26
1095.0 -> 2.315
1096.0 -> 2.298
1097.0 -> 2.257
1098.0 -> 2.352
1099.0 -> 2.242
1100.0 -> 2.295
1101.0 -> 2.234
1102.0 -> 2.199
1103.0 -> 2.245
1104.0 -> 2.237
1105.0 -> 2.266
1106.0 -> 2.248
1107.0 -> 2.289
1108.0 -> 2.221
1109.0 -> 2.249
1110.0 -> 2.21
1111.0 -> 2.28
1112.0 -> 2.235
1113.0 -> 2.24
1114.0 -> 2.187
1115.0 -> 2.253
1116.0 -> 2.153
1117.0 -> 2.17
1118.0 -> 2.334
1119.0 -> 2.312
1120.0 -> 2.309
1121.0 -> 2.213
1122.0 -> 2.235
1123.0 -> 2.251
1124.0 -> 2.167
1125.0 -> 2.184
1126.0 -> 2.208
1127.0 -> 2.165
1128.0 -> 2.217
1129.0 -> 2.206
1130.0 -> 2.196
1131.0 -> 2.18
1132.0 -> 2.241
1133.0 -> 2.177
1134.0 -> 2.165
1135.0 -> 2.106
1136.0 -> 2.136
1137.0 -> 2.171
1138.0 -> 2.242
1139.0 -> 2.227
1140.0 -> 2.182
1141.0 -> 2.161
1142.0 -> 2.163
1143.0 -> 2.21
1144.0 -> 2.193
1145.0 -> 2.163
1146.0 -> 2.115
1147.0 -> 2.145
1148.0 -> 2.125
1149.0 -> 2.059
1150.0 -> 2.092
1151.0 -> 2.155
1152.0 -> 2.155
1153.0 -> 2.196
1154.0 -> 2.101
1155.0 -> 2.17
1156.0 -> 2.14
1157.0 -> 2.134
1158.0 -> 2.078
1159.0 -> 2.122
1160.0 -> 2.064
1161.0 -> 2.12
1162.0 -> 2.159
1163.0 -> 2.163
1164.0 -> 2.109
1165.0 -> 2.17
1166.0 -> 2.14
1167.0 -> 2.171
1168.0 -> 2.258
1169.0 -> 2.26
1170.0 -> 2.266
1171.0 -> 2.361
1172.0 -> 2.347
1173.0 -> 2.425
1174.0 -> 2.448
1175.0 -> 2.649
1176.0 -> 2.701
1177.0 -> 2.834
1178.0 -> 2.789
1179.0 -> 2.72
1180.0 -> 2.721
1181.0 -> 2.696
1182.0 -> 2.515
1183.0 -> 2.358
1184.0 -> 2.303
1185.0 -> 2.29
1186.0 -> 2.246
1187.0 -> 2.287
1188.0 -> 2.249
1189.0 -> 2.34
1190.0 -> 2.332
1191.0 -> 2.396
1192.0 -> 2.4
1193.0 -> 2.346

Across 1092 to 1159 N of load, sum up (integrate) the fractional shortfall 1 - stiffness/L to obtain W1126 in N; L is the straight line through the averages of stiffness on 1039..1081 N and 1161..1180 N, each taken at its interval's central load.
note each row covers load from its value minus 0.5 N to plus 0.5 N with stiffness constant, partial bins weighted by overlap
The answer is 3.0 N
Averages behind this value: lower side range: 2.19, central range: 2.2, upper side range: 2.39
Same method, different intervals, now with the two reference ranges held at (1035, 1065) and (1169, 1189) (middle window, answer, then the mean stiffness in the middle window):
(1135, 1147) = 1.07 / 2.17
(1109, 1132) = 1.13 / 2.22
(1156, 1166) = 1.26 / 2.13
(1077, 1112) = 0.81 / 2.23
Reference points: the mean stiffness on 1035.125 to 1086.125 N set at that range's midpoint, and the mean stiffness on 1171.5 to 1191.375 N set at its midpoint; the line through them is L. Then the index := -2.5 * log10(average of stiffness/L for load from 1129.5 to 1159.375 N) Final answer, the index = 0.11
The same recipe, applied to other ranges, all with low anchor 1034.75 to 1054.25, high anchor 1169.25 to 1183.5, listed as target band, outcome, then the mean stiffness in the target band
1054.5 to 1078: -0.03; 2.23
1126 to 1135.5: 0.10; 2.18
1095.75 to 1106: 0.01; 2.26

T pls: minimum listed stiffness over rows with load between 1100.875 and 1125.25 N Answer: 2.153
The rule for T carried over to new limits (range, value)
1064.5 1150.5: 2.059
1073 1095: 2.077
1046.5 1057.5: 2.252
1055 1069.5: 2.193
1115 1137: 2.106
